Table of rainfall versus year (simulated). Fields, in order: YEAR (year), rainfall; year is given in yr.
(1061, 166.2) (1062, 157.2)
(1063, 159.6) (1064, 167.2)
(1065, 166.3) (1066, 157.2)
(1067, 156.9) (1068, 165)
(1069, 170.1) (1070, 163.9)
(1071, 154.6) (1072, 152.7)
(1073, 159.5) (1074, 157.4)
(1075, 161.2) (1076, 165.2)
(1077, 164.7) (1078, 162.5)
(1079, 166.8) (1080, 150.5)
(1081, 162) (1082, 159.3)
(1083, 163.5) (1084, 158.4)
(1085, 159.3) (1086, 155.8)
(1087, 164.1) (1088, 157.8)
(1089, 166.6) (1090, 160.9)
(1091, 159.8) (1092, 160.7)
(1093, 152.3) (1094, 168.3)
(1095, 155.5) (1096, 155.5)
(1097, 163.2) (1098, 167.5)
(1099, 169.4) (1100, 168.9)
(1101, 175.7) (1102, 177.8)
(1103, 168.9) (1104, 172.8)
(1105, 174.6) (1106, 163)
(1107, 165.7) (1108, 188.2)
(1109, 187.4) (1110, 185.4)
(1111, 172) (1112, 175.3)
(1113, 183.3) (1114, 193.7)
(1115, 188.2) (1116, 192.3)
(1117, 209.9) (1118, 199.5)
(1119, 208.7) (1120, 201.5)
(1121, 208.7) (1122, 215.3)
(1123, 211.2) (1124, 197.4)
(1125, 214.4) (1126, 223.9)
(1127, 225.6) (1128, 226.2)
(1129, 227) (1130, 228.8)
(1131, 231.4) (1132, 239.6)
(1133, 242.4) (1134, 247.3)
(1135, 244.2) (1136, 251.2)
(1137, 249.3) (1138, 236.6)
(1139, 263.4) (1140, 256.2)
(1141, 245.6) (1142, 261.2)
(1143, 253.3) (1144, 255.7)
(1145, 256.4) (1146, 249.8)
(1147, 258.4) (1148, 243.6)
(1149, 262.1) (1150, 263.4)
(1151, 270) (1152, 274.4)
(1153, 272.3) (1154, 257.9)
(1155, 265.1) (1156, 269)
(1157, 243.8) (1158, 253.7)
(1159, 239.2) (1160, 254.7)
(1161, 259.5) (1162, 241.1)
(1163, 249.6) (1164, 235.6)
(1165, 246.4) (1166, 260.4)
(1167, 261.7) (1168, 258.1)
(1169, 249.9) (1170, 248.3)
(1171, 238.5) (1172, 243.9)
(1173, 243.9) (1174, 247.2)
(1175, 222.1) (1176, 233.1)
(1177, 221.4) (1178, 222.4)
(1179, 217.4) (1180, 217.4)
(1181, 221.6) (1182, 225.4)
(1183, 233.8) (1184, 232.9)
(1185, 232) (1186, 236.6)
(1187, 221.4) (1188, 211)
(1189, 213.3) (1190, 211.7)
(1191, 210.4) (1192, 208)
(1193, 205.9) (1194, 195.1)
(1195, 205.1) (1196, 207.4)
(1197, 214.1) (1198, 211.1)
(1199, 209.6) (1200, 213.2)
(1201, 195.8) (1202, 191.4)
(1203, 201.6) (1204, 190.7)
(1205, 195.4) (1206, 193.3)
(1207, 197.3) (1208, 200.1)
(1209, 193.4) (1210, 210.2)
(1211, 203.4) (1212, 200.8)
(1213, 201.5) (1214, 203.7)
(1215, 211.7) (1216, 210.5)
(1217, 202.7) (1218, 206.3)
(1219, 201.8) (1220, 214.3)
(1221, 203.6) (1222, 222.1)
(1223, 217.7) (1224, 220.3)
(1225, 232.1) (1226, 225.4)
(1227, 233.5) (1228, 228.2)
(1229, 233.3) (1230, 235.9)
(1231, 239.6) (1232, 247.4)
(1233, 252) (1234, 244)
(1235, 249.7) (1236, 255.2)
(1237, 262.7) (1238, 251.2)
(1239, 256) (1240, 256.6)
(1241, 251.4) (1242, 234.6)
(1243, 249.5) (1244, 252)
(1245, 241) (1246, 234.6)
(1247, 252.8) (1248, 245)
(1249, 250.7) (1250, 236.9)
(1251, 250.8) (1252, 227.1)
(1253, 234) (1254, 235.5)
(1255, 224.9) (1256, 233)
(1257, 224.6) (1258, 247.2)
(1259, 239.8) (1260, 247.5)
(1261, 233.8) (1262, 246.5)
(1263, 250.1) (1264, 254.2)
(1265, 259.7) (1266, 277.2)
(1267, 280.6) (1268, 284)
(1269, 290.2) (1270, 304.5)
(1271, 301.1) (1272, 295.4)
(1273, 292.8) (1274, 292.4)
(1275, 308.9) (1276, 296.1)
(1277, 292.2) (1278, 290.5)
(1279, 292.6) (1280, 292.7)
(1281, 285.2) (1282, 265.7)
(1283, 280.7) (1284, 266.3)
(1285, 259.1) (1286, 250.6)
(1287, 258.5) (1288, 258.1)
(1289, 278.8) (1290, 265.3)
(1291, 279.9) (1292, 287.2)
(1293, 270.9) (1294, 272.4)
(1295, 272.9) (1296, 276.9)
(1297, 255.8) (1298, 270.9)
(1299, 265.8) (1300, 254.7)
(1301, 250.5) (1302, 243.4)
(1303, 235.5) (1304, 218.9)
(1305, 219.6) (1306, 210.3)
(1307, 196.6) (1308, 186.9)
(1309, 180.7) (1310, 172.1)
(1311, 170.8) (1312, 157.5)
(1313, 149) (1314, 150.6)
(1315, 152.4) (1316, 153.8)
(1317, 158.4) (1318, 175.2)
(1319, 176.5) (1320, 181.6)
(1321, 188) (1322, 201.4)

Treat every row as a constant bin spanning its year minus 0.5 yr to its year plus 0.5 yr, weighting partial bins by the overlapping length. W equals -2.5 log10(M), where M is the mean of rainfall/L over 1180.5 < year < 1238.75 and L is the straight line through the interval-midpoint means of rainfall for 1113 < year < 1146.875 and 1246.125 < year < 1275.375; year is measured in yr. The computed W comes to 0.139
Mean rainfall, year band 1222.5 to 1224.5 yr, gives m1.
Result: 219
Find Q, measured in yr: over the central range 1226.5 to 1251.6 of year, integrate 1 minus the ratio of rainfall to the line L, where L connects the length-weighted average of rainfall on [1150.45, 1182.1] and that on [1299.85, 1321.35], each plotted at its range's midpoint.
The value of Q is -3.3 yr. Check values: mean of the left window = 246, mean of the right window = 189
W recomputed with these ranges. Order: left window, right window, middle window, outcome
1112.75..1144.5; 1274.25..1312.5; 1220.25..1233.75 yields 0.055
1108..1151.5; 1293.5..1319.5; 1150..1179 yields -0.120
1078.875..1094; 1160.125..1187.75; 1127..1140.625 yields -0.192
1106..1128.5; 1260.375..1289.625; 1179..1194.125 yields 0.066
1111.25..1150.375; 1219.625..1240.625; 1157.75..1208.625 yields 0.042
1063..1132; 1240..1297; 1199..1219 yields 0.162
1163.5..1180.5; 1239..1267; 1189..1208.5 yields 0.186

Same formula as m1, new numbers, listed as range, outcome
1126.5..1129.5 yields 226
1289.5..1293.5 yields 276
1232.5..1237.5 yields 253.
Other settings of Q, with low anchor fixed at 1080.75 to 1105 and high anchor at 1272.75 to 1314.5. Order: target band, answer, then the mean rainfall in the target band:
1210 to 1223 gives 0.5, 207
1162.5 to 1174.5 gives -3.2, 249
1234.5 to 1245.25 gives -1.2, 251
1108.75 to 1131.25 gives -3.7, 205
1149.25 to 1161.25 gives -4.4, 260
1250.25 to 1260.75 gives -0.2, 236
